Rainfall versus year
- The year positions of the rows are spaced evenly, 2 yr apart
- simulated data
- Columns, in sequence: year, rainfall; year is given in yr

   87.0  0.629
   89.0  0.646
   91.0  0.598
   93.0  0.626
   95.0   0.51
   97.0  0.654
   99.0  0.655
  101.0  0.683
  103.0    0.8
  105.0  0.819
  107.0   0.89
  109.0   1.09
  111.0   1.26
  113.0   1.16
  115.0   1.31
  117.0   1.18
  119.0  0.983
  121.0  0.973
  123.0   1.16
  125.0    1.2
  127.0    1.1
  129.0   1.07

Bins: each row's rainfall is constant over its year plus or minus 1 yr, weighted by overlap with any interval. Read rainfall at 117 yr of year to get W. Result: 1.18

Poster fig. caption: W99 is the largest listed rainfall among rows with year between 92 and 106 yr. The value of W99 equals 0.819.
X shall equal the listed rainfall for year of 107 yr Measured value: 0.89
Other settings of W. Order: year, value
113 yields 1.16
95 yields 0.51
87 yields 0.629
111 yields 1.26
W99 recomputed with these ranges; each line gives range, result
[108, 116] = 1.31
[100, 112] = 1.26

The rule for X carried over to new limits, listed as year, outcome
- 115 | 1.31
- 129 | 1.07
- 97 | 0.654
